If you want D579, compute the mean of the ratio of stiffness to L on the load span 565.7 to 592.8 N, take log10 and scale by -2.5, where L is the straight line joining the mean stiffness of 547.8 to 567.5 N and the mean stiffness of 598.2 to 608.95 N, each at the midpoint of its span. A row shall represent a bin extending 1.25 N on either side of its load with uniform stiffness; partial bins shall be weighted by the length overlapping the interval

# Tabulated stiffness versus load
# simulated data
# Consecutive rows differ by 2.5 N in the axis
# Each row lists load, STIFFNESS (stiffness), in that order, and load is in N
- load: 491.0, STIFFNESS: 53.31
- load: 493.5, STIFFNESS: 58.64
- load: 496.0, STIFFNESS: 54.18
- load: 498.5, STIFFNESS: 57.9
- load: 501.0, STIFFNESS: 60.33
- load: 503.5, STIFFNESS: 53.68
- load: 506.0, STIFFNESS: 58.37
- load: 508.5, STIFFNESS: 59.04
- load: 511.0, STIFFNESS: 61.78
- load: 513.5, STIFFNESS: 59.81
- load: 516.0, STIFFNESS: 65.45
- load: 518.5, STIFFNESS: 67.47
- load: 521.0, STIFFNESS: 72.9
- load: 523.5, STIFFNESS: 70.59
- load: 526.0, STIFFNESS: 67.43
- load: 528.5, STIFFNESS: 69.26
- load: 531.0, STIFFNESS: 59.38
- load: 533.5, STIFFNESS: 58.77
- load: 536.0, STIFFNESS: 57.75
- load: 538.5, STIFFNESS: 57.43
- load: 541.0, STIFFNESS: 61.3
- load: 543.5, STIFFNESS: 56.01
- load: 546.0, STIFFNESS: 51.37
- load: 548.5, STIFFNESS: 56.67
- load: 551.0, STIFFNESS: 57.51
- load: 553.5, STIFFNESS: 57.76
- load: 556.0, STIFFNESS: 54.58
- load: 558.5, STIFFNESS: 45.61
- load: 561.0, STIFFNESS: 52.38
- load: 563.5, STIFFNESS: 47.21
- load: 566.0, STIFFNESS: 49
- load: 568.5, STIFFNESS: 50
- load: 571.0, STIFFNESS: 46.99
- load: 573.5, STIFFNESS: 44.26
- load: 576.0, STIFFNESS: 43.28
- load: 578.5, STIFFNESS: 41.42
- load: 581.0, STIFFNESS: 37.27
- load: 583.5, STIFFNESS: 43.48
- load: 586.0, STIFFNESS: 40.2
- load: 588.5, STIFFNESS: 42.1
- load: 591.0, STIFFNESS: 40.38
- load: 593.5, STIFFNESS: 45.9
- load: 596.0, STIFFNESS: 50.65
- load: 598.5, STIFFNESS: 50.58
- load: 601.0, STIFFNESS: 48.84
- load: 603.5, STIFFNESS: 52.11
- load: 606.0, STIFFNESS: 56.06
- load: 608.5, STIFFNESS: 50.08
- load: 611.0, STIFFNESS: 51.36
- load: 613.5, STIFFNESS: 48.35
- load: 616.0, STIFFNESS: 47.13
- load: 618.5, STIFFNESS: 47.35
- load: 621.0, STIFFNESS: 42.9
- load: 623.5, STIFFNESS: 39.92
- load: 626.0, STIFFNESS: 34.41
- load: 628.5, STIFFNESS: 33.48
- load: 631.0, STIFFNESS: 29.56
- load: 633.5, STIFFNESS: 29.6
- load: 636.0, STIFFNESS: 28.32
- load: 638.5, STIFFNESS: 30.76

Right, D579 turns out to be 0.20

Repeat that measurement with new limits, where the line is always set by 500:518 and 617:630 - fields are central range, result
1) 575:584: 0.155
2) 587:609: -0.103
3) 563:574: 0.038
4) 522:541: -0.125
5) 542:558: -0.051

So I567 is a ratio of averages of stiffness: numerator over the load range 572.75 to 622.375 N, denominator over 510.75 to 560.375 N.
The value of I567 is 0.77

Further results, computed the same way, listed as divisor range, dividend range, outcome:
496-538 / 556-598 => 0.73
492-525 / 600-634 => 0.71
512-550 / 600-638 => 0.68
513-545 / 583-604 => 0.72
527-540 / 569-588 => 0.70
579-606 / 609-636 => 0.88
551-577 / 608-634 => 0.83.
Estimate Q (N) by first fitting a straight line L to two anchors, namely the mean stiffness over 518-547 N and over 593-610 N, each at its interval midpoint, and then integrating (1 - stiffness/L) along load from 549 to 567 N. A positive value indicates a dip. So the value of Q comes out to 1.84 N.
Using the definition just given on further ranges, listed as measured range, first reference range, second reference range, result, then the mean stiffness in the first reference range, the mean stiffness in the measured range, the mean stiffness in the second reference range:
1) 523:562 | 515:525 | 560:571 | 0.77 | 69.2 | 58.2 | 49.3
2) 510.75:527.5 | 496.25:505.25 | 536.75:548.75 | -2.94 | 57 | 66.8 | 56.6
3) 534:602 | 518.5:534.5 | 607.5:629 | 8.58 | 66.6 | 49.4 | 44.2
